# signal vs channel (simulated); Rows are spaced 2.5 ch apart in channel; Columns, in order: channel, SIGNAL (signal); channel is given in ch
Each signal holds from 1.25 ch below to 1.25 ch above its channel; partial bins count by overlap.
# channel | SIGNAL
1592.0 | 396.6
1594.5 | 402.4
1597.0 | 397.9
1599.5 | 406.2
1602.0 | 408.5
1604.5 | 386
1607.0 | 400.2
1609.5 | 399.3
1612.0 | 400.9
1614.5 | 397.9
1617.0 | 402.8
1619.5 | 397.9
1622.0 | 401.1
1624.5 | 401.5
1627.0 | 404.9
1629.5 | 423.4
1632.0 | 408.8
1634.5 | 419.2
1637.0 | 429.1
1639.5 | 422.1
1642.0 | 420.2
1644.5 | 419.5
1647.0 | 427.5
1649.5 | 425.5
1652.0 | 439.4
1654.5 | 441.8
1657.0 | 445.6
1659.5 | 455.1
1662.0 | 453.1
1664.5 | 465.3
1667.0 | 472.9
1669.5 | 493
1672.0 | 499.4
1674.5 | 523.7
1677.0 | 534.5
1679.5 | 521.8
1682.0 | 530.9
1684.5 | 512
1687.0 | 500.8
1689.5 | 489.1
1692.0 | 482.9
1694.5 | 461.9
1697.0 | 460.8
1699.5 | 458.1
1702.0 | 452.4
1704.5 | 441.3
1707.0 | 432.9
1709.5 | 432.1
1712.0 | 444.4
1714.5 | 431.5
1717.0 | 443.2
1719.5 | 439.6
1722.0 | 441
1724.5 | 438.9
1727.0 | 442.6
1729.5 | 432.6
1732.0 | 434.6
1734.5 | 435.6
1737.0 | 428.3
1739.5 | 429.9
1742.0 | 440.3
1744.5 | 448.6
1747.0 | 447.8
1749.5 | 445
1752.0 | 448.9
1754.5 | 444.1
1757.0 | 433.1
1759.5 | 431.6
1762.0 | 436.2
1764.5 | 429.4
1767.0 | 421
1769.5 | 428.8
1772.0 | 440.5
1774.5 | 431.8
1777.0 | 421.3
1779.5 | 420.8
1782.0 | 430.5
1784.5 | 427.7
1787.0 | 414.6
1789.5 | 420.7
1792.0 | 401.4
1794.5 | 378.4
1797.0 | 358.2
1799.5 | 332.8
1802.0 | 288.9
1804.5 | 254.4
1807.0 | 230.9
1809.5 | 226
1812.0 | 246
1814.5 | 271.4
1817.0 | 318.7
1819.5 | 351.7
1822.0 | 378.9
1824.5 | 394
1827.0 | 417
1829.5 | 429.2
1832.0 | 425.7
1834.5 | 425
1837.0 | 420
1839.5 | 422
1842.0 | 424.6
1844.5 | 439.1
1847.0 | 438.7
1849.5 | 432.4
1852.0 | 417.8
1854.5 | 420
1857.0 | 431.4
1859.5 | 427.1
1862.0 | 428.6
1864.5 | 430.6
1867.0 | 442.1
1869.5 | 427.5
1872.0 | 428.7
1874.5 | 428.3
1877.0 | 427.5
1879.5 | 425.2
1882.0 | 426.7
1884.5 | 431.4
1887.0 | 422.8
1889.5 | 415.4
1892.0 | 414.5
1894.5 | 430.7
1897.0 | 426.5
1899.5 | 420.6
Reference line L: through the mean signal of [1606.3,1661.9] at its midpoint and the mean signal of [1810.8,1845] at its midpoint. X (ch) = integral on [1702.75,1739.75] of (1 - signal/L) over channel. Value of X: -3.2 ch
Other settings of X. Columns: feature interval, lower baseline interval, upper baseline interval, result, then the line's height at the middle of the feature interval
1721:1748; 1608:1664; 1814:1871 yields -1.4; 416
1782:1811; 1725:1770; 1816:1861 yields 5.6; 424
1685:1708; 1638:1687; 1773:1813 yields -1.4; 440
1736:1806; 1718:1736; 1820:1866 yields 3.3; 432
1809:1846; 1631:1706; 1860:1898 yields 5.1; 436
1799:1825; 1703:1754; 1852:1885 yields 8.2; 433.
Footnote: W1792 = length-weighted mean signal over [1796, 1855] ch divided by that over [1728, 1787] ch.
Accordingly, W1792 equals 0.84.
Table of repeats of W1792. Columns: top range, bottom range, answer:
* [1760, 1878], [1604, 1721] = 0.88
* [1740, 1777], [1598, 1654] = 1.06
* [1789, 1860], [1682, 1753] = 0.82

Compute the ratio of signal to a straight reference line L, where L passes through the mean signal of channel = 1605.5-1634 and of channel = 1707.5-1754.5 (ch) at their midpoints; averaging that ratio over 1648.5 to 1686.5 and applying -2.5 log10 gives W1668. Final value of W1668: -0.15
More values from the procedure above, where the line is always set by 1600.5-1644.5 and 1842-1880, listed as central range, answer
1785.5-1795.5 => 0.05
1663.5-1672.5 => -0.17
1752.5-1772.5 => -0.03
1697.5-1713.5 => -0.07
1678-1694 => -0.22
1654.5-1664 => -0.10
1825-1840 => 0.01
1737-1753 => -0.06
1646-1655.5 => -0.06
